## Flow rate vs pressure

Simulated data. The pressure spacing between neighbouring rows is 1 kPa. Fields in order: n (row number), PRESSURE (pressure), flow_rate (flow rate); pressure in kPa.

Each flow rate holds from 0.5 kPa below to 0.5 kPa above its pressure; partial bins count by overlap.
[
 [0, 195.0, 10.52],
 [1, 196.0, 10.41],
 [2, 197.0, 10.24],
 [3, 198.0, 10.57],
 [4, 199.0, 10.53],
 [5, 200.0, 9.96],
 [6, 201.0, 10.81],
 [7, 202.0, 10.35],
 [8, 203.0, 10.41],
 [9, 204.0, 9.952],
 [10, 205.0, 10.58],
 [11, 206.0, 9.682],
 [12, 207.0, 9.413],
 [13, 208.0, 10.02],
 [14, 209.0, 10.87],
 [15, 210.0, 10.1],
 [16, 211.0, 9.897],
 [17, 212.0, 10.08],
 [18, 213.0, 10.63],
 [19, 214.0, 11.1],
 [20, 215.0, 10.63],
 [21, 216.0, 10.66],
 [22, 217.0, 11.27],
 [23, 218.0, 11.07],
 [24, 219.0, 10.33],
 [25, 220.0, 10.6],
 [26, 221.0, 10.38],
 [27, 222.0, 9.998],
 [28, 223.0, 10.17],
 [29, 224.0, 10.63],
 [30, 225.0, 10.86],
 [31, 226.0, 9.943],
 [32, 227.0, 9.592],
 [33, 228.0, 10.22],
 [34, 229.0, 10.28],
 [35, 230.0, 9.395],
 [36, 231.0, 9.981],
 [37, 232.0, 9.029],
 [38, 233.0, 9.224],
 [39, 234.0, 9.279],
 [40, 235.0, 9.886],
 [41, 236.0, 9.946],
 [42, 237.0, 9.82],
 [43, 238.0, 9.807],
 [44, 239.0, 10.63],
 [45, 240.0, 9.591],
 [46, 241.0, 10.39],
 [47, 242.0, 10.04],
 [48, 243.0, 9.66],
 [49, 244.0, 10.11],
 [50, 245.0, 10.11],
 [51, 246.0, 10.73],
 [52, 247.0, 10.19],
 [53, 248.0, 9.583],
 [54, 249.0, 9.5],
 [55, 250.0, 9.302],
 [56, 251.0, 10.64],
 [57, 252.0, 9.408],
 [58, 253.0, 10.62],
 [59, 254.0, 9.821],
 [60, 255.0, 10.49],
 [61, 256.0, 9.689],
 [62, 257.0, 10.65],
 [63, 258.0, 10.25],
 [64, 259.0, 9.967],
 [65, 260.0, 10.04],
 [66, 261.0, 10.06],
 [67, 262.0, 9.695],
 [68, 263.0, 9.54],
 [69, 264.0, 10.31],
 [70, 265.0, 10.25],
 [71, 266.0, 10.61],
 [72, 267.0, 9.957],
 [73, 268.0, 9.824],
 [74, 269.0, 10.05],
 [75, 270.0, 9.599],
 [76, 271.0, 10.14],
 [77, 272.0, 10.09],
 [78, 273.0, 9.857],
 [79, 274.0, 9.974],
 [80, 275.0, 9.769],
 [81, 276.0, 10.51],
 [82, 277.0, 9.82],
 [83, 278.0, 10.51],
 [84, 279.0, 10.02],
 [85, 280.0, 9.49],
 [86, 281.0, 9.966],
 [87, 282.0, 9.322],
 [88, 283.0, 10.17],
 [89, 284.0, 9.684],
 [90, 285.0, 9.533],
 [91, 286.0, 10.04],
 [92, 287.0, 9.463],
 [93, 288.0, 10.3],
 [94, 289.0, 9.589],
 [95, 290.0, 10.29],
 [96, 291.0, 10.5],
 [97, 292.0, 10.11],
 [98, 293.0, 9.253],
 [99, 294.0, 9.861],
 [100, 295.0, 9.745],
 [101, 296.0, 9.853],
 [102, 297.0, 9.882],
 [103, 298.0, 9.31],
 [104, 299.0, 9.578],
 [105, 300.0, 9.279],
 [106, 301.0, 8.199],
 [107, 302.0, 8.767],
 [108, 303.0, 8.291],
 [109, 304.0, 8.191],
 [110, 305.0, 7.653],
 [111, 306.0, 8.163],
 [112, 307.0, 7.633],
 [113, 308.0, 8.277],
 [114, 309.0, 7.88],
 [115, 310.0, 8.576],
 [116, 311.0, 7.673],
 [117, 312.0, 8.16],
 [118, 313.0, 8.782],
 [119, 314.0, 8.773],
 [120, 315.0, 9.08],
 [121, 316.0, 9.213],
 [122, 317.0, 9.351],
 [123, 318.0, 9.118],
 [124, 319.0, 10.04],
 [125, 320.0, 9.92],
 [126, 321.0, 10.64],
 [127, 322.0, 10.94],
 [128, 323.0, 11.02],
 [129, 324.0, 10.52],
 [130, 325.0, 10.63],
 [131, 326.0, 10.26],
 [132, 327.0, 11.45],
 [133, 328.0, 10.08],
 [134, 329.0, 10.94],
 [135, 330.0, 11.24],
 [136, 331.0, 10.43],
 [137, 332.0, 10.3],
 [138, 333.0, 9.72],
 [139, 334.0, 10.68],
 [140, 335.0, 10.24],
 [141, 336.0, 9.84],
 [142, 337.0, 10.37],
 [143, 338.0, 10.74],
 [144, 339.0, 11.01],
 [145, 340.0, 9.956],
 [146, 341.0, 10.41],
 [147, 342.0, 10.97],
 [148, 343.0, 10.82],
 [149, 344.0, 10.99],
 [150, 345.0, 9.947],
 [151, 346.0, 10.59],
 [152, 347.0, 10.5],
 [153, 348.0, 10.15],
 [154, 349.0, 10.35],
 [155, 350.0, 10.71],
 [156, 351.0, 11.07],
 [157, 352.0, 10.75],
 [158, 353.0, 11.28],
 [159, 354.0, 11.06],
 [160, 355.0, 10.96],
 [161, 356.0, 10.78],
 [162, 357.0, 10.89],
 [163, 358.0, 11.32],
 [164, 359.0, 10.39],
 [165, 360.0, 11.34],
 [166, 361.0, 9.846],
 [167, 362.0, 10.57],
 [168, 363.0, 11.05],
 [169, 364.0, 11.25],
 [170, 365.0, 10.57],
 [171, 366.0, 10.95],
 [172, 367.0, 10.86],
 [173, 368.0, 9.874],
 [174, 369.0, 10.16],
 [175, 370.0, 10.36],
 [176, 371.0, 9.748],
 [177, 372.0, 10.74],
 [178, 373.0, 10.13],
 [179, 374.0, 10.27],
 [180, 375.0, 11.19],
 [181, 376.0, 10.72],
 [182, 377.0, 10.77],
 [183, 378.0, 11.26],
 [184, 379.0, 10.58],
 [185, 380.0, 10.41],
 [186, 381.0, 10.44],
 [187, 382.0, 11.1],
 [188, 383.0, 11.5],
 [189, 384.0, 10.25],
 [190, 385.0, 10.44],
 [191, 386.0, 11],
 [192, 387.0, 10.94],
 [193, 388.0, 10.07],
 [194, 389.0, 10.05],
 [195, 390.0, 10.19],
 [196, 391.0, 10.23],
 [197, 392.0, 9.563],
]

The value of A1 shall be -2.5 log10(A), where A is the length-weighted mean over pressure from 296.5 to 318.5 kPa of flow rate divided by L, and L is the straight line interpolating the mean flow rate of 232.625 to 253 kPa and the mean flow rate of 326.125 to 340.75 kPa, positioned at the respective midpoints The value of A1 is 0.195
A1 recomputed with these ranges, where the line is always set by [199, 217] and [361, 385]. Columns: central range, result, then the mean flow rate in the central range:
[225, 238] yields 0.07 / 9.76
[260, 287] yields 0.05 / 9.95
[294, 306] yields 0.17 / 8.98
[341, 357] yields -0.01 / 10.7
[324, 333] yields -0.01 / 10.6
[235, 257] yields 0.04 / 10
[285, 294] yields 0.06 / 9.92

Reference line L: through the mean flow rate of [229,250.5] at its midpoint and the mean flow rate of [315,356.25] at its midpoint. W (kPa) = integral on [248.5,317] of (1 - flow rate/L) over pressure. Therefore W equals 3.8 kPa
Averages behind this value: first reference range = 9.83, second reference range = 10.5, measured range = 9.55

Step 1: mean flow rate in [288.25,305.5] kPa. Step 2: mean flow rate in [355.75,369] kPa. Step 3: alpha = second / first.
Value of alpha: 1.1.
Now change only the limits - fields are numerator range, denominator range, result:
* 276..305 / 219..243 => 0.96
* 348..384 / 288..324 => 1.16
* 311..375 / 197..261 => 1.02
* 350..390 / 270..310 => 1.13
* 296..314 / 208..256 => 0.84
